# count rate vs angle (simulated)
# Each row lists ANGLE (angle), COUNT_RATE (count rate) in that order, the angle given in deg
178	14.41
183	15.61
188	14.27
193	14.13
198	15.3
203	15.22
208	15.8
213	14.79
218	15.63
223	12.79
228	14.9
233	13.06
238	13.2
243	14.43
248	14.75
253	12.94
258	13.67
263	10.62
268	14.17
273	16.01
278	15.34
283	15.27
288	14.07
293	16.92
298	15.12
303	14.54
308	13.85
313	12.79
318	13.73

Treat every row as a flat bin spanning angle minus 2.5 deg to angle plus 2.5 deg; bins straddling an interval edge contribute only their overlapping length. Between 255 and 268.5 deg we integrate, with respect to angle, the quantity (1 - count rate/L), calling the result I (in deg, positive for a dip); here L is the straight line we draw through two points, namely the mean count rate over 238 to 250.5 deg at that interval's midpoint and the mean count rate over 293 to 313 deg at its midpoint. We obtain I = 1.7 deg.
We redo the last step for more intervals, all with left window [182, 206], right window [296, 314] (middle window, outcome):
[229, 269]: 3.1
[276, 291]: -0.7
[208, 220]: -0.5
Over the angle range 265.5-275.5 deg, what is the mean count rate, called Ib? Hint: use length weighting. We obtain 15.1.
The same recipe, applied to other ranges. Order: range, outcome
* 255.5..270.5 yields 12.8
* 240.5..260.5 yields 13.9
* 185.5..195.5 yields 14.2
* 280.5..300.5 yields 15.3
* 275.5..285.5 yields 15.3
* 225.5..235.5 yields 14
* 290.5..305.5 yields 15.5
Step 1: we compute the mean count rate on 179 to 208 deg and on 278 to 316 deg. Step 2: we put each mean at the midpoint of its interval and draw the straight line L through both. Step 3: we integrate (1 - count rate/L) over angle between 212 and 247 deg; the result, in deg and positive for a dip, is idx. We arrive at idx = 1.8 deg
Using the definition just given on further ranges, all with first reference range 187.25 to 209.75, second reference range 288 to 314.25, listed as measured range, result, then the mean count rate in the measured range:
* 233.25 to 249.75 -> 0.99 deg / 14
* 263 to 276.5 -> 0.44 deg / 14.3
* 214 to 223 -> 0.13 deg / 14.7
